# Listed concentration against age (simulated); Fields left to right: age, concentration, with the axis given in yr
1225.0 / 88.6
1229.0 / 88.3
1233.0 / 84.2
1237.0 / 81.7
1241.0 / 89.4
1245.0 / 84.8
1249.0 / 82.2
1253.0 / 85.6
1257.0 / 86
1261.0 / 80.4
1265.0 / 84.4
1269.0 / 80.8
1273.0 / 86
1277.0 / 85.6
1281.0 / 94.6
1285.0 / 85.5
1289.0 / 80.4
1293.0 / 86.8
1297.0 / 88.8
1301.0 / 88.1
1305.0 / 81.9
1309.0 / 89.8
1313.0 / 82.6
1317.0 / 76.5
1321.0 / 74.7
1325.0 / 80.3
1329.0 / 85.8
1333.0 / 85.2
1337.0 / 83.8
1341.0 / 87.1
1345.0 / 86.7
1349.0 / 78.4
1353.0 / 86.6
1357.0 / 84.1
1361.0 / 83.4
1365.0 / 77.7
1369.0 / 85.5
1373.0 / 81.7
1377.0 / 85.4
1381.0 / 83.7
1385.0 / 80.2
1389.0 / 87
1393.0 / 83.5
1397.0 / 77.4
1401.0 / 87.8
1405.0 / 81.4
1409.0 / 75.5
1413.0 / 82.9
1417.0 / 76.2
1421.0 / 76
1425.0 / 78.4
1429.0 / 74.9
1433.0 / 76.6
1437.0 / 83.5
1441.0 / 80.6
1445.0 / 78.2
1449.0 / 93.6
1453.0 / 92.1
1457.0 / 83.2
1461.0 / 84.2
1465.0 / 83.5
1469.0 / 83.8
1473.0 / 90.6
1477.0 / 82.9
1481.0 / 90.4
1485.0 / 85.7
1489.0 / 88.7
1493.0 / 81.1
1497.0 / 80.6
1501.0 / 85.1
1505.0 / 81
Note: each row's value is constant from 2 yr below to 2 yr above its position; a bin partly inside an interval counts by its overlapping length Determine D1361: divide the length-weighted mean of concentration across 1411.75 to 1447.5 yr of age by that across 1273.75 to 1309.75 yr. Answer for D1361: 0.91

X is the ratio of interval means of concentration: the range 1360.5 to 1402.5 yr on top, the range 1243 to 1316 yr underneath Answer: 0.97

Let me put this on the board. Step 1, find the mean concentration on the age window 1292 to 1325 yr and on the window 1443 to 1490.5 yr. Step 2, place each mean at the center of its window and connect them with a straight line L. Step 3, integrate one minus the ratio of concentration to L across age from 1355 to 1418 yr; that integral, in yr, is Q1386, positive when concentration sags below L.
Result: 2.0 yr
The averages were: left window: 83.4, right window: 86.4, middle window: 82.2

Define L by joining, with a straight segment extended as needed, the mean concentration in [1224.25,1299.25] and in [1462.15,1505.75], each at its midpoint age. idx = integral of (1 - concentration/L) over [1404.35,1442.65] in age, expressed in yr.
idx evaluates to 3.0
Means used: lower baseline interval 85.4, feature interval 78.5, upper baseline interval 85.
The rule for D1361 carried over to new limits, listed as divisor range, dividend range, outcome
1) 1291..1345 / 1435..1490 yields 1.02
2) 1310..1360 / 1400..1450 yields 0.97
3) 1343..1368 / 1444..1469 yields 1.04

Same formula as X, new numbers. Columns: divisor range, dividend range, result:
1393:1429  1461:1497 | 1.08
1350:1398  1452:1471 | 1.02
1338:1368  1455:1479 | 1.01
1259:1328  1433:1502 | 1.01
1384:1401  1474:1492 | 1.05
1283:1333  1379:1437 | 0.96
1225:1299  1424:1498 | 0.98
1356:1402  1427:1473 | 1.01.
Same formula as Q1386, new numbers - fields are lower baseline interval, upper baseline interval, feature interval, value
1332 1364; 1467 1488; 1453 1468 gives 0.29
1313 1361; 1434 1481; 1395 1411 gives 0.67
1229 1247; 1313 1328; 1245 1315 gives -2.94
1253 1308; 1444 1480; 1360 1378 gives 0.67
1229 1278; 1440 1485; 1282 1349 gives 0.66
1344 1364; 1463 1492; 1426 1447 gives 1.63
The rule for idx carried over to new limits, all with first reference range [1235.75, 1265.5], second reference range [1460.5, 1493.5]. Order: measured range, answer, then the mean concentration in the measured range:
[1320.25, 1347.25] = 0.4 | 83.7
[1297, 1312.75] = -0.3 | 86.4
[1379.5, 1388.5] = 0.3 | 82.7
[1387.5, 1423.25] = 2.0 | 80.8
